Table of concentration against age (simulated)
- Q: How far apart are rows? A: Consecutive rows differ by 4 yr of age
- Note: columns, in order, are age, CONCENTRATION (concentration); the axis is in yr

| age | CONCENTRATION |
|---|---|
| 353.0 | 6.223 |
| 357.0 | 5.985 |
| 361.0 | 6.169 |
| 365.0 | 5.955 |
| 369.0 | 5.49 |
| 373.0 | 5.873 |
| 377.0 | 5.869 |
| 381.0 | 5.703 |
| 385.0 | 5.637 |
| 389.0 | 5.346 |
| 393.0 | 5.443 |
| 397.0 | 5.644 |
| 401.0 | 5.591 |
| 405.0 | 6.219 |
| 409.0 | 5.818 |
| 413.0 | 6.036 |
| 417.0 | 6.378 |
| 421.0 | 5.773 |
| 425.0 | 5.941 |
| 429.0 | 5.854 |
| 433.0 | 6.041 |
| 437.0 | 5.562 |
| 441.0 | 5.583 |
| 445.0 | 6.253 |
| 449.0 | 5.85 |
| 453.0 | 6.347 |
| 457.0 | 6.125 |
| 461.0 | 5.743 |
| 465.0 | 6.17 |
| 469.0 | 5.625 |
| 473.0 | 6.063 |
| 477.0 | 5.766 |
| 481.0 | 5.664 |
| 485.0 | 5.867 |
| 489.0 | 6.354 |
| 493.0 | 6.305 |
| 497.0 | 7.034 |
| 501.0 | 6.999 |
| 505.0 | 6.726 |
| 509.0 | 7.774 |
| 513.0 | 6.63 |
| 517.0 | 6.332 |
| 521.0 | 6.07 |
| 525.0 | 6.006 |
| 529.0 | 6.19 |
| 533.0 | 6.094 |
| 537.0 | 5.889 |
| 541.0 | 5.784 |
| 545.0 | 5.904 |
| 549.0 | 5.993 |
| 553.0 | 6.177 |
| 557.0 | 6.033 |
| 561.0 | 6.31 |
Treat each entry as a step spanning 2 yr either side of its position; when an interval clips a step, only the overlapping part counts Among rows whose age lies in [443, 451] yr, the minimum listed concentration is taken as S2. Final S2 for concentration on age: 5.85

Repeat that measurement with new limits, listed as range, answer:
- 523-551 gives 5.784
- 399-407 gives 5.591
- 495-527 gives 6.006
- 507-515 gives 6.63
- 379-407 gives 5.346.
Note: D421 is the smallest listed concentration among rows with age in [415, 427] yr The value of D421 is 5.773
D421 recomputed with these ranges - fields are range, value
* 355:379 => 5.49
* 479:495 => 5.664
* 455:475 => 5.625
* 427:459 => 5.562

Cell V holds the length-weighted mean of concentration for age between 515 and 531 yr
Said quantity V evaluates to 6.15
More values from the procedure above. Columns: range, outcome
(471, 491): 5.94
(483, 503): 6.51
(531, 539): 5.99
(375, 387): 5.74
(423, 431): 5.9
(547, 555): 6.08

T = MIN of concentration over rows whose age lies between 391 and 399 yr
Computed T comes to 5.443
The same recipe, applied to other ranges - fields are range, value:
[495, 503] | 6.999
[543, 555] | 5.904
